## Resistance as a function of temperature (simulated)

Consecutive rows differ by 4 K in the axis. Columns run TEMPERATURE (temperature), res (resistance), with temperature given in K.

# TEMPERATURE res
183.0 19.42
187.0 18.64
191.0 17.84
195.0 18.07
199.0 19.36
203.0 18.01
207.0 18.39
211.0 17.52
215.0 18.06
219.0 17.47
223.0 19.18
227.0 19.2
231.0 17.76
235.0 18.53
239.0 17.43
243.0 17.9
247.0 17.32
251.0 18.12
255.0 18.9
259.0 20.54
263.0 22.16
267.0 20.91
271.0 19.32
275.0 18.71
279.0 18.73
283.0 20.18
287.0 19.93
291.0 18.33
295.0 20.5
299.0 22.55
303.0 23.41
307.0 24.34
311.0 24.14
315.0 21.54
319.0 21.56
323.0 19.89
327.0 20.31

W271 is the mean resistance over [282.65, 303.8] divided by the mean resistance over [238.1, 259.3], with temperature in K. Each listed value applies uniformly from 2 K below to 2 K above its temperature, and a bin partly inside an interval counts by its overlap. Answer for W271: 1.1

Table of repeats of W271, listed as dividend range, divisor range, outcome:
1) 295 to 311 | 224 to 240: 1.26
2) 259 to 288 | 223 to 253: 1.11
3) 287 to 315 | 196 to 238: 1.20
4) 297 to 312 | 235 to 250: 1.33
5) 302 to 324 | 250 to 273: 1.12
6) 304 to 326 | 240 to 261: 1.20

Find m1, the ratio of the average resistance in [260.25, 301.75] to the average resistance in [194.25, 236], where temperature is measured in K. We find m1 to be 1.10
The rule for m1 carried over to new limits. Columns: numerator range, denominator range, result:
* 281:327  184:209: 1.16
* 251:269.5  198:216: 1.12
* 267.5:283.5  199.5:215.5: 1.07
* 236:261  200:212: 1.01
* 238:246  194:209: 0.95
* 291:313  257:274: 1.09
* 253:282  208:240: 1.10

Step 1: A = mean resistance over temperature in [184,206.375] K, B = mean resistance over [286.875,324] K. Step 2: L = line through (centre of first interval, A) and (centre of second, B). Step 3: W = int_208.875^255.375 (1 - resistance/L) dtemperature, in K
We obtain 3.4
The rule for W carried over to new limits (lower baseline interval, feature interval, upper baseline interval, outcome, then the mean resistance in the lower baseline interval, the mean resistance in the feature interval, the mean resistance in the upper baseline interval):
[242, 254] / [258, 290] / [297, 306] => 0.57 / 17.9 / 20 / 23.1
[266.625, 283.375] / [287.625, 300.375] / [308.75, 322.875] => 0.22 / 19.4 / 20.3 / 22.1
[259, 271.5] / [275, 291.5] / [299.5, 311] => 2.15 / 20.9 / 19.3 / 23.7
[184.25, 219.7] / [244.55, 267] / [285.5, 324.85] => 0.57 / 18.2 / 19.5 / 21.6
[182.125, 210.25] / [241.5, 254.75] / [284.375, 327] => 1.33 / 18.5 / 17.9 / 21.5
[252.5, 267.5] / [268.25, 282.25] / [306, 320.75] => 1.34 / 20.5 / 19.1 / 22.8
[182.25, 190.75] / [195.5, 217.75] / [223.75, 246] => 0.33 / 18.7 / 18.2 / 18.2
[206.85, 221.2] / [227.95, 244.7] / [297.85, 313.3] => 1.07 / 17.8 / 18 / 23.6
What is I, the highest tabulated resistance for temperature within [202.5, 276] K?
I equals 22.16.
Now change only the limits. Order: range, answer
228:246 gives 18.53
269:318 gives 24.34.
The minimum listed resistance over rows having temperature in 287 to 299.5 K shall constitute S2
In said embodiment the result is 18.33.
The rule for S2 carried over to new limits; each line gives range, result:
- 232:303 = 17.32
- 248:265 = 18.12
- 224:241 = 17.43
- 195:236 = 17.47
